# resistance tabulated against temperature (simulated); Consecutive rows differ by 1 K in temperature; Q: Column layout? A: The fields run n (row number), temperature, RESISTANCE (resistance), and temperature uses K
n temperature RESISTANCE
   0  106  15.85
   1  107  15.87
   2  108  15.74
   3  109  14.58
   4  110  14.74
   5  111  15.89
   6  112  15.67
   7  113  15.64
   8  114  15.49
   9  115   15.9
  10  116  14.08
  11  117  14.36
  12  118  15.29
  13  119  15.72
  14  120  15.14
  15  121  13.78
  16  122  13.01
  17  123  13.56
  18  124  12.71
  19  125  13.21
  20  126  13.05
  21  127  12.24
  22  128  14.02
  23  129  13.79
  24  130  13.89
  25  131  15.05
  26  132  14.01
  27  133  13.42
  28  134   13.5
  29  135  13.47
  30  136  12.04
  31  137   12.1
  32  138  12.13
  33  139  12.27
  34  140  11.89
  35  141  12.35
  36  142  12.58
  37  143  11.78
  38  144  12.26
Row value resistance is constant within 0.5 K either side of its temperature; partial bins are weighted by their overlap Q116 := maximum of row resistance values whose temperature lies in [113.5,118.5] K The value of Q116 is 15.9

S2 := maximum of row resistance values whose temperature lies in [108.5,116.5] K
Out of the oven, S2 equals 15.9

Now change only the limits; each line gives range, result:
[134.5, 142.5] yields 13.47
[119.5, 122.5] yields 15.14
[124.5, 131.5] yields 15.05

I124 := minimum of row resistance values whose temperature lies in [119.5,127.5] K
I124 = 12.24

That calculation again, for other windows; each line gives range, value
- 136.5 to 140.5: 11.89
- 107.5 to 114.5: 14.58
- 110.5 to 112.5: 15.67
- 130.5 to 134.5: 13.42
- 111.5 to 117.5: 14.08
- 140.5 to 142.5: 12.35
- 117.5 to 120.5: 15.14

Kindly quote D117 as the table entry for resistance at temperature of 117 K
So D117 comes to 14.36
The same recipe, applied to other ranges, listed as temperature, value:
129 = 13.79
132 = 14.01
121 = 13.78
